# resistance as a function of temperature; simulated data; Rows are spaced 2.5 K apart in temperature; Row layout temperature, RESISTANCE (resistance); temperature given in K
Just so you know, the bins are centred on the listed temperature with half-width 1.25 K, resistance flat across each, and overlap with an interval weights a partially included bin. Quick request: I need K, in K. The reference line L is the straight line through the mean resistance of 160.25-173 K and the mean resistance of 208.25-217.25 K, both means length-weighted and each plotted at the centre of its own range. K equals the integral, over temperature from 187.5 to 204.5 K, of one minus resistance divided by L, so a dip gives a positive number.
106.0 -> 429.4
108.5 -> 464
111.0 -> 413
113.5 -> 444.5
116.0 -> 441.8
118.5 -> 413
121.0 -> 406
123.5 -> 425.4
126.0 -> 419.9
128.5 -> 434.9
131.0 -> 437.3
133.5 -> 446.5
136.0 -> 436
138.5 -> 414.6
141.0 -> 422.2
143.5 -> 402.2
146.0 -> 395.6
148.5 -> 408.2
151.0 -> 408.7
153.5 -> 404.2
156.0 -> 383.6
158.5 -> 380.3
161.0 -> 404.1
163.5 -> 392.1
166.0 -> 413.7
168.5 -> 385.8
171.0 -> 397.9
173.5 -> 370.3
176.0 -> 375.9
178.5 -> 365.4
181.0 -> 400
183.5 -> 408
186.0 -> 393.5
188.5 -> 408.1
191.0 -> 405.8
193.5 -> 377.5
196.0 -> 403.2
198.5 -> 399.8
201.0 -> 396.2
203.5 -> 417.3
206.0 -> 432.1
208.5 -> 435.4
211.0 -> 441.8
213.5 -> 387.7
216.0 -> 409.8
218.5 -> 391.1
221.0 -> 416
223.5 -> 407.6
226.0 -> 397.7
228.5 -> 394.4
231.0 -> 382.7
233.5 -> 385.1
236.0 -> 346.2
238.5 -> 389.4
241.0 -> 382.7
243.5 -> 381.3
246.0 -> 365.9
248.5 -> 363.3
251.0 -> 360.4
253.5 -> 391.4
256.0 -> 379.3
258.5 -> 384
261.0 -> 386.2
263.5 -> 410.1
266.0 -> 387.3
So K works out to 0.36 K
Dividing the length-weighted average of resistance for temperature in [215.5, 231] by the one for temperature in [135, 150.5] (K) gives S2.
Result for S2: 0.97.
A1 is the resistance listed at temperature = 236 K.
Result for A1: 346.2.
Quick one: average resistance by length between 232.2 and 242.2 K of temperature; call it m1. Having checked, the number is 376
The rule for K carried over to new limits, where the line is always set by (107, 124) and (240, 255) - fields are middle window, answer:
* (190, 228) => -1.7 K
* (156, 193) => 1.1 K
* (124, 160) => 0.4 K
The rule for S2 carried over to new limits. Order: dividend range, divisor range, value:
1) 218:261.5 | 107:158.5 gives 0.91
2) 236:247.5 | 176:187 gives 0.96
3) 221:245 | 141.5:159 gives 0.97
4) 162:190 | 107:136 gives 0.91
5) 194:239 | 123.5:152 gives 0.95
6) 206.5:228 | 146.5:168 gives 1.03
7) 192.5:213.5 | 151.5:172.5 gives 1.04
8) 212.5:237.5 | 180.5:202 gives 0.98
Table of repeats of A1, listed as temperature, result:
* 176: 375.9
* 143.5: 402.2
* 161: 404.1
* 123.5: 425.4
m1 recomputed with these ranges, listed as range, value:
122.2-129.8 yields 427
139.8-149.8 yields 407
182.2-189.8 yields 403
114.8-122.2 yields 420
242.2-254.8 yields 373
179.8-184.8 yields 404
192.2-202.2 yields 394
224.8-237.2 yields 381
